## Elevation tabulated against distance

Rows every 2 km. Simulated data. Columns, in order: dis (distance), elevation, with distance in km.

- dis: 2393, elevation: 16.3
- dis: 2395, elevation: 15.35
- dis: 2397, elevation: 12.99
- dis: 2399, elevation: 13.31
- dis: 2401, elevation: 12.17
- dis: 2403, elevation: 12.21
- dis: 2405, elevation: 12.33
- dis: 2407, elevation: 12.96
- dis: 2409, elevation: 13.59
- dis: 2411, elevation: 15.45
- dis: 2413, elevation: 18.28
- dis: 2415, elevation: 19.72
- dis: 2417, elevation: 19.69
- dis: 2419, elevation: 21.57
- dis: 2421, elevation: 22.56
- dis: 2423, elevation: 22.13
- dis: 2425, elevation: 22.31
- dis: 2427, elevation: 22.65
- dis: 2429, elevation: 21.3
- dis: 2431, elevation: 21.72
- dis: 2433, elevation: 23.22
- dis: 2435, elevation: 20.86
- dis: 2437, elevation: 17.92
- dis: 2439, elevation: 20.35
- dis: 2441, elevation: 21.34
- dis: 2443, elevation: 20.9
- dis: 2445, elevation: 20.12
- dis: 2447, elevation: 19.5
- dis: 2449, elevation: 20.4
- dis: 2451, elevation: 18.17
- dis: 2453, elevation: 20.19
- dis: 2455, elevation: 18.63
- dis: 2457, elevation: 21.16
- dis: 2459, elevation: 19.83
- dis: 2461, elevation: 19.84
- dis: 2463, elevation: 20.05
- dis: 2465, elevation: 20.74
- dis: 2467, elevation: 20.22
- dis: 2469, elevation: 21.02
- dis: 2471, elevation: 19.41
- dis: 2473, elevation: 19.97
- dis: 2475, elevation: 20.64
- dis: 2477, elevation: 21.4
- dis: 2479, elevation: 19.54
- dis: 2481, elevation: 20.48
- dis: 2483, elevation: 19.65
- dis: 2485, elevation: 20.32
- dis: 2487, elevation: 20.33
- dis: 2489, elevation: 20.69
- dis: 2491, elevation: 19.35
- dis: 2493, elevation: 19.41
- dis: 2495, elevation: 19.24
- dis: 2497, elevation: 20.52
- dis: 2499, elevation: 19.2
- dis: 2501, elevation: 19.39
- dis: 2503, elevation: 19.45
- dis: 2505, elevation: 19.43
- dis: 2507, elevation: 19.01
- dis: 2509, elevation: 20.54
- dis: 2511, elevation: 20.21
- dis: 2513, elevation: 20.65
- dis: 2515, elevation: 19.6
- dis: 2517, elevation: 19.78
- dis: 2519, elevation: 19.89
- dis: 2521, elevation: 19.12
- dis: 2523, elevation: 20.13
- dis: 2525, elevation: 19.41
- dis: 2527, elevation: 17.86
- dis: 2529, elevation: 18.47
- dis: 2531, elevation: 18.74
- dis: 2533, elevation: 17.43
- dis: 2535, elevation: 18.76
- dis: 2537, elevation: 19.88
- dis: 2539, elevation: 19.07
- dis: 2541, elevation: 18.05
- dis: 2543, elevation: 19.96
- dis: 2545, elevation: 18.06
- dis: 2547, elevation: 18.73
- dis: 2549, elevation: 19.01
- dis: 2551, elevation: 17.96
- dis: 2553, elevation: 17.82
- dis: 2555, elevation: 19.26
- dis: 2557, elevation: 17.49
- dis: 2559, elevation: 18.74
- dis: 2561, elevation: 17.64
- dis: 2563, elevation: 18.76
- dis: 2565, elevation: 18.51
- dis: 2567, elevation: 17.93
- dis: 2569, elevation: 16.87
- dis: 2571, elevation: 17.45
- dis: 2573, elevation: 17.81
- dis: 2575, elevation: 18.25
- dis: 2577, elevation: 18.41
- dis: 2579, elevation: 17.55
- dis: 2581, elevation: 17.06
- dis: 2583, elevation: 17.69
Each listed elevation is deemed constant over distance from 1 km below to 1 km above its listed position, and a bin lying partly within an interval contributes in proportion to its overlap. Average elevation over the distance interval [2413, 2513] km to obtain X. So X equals 20.3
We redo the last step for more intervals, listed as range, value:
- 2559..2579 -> 18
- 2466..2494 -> 20.2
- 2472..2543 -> 19.6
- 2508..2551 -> 19.2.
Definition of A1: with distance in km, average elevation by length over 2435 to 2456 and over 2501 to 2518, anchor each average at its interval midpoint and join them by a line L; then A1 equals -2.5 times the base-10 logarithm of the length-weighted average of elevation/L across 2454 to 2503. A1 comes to -0.012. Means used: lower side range 19.8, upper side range 19.8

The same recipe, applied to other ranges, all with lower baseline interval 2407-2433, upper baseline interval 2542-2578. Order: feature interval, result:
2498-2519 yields -0.05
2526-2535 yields 0.02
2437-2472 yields -0.03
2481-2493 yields -0.05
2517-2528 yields -0.04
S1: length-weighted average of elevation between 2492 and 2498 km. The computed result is 19.7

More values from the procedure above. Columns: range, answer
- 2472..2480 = 20.4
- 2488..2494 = 19.8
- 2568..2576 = 17.6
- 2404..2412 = 13.6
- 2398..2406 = 12.5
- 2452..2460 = 20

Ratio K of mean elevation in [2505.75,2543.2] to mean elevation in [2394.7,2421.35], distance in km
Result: 1.2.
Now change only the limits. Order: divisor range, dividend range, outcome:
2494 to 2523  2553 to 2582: 0.91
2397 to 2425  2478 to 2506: 1.19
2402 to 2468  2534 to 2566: 0.96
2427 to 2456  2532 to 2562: 0.91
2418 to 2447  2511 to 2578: 0.88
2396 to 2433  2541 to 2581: 1.02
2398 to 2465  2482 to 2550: 1.02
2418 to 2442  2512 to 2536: 0.89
